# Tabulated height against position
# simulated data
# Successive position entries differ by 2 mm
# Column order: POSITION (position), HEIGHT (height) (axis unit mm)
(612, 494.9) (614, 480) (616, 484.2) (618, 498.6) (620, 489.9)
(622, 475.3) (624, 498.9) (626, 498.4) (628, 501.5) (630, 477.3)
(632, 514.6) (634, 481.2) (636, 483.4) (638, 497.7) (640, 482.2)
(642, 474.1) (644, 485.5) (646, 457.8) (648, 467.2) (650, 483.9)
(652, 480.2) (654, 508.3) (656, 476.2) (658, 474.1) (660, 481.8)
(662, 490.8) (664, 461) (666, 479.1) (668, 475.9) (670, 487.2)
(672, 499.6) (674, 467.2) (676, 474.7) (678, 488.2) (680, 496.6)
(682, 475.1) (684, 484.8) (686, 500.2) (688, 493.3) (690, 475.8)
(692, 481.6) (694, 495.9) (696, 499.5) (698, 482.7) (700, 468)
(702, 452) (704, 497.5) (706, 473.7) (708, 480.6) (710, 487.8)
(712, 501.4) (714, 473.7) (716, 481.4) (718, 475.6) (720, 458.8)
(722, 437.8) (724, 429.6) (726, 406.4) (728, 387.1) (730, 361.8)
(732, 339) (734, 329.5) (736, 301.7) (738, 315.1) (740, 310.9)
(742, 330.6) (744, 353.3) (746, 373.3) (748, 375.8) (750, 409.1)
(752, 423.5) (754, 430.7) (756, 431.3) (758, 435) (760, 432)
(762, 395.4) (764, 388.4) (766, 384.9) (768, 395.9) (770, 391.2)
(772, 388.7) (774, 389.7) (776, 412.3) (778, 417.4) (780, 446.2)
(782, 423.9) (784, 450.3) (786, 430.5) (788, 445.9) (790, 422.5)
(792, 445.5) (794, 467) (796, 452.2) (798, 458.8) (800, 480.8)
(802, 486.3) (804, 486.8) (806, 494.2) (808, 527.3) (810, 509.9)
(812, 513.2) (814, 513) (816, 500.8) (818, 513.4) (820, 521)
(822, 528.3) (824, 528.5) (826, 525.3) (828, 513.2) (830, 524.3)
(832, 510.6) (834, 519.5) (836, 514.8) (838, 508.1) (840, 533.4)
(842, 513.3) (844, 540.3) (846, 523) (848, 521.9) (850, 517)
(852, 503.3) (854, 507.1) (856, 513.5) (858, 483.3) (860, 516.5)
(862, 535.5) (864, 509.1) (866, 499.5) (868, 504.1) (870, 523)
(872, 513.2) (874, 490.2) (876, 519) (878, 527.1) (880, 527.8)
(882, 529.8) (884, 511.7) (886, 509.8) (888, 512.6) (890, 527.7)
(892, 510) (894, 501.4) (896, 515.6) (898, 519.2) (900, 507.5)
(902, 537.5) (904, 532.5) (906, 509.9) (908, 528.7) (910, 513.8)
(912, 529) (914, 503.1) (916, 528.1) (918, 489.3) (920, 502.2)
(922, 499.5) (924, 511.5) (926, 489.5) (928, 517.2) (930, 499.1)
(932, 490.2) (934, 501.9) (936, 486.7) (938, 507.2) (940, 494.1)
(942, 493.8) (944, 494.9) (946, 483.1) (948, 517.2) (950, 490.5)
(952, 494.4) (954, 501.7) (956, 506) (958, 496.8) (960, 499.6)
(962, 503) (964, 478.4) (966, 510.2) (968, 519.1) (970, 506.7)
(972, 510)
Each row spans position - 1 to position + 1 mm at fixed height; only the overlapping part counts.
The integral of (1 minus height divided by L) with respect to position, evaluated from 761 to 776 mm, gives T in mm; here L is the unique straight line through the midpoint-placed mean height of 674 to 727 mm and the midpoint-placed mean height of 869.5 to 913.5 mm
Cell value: 3.02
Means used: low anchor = 476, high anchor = 518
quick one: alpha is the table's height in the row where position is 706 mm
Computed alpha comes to 473.7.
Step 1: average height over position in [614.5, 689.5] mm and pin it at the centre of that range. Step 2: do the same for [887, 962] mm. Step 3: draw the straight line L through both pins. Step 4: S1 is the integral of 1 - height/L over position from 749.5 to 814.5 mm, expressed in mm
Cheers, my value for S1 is 7.1 mm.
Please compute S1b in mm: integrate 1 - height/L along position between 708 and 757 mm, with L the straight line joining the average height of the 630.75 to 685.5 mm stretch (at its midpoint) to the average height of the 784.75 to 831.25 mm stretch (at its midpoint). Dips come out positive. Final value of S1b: 8.5 mm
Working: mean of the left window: 483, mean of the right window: 491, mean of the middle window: 403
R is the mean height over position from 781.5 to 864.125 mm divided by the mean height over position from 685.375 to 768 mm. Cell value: 1.17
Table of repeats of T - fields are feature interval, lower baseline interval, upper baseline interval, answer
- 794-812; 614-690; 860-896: 0.6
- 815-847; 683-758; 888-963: -3.3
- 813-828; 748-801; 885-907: -1.9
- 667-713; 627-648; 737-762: -4.9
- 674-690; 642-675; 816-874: 0.0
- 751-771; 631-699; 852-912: 3.5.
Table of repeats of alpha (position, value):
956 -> 506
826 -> 525.3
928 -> 517.2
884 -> 511.7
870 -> 523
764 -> 388.4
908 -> 528.7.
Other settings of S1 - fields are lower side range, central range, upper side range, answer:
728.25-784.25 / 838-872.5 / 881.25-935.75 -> -3.5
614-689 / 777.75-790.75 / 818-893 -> 1.8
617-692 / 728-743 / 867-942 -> 4.9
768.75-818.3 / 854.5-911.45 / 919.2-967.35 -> -3.9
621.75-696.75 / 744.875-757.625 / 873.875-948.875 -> 2.2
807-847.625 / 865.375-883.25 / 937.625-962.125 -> -0.1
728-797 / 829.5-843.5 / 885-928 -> -1.9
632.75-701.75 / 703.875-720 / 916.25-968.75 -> 0.1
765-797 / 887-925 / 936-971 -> -2.9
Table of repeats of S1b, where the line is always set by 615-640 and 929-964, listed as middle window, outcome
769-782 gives 2.2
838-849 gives -0.7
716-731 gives 2.0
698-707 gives 0.3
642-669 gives 0.7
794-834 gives -0.8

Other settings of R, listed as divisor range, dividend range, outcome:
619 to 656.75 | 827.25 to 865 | 1.06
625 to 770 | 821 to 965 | 1.14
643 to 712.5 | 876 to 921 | 1.07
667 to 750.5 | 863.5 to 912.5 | 1.17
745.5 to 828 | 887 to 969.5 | 1.12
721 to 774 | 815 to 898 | 1.35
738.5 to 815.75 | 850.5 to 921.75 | 1.20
